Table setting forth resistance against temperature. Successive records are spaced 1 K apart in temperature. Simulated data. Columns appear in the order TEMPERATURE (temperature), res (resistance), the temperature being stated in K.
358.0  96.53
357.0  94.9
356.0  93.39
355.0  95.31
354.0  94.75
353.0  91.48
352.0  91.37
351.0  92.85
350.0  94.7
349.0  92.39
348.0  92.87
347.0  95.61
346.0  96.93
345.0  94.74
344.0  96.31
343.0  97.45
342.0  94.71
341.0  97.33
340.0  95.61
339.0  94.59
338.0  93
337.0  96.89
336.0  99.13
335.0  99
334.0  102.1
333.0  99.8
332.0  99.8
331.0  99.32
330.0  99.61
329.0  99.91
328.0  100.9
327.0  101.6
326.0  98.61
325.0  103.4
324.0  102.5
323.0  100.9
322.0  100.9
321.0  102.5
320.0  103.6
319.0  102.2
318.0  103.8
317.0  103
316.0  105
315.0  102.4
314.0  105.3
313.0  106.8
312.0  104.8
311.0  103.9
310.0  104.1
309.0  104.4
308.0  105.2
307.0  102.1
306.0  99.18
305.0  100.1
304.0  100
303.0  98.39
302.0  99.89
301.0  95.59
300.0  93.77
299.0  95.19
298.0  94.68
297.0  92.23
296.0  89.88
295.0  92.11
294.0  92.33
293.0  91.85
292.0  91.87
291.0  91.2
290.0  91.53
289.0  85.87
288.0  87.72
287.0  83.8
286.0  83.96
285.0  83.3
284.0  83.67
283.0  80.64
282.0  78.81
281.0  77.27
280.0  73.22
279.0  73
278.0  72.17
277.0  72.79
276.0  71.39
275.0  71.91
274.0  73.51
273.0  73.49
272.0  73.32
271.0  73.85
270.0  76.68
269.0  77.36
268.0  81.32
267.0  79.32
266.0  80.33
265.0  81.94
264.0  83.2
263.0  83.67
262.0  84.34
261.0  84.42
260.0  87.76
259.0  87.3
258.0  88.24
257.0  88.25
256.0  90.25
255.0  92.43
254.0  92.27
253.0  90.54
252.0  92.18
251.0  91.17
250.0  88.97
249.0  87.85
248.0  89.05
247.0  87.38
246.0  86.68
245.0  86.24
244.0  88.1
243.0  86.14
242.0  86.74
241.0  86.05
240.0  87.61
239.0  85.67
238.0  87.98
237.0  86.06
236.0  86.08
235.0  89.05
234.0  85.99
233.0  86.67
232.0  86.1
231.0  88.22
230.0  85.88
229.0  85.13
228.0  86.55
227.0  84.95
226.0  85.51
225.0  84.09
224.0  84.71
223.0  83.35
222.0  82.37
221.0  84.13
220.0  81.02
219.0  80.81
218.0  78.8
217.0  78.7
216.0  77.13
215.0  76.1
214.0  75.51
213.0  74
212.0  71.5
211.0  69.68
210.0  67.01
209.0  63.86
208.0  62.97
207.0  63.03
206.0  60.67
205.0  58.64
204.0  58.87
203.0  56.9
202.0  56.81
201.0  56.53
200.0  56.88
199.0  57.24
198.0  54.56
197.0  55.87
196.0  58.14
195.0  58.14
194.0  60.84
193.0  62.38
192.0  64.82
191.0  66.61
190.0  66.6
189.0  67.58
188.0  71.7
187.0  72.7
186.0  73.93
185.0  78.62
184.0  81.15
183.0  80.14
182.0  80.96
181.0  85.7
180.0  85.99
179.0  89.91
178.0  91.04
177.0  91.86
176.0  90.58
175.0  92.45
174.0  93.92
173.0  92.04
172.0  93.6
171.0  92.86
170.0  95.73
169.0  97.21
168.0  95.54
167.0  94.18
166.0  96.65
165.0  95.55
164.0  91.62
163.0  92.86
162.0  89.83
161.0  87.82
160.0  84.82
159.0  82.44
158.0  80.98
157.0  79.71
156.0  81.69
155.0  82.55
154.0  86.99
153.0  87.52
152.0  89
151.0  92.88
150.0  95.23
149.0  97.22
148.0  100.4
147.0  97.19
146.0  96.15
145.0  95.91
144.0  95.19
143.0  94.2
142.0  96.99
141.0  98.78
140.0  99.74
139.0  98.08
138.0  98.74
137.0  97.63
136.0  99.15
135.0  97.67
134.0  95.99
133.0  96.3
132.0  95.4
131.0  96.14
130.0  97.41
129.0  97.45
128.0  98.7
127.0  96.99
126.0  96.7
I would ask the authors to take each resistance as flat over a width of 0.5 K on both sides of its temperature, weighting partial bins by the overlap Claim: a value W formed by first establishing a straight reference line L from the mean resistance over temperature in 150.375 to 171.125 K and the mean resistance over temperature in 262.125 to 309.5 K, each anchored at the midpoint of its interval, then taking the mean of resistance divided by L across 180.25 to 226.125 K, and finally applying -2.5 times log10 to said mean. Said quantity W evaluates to 0.25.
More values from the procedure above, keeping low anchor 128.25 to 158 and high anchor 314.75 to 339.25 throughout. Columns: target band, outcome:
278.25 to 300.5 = 0.15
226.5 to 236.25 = 0.13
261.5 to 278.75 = 0.27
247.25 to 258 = 0.09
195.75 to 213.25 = 0.49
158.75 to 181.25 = 0.04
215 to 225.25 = 0.19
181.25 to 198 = 0.36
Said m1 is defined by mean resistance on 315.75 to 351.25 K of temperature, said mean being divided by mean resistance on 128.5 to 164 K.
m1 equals 1.06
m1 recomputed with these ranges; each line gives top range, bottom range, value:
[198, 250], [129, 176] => 0.84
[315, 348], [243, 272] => 1.16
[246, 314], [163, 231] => 1.14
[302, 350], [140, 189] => 1.12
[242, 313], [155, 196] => 1.06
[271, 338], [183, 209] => 1.47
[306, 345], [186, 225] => 1.48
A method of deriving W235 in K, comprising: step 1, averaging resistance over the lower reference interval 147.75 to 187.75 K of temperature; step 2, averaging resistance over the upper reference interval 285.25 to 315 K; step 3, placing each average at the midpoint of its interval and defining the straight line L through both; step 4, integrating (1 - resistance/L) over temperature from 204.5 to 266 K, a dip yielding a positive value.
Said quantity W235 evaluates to 6.5 K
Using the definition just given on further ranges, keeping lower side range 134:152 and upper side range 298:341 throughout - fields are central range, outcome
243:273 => 4.3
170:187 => 1.8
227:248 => 2.6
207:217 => 2.8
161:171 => 0.3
